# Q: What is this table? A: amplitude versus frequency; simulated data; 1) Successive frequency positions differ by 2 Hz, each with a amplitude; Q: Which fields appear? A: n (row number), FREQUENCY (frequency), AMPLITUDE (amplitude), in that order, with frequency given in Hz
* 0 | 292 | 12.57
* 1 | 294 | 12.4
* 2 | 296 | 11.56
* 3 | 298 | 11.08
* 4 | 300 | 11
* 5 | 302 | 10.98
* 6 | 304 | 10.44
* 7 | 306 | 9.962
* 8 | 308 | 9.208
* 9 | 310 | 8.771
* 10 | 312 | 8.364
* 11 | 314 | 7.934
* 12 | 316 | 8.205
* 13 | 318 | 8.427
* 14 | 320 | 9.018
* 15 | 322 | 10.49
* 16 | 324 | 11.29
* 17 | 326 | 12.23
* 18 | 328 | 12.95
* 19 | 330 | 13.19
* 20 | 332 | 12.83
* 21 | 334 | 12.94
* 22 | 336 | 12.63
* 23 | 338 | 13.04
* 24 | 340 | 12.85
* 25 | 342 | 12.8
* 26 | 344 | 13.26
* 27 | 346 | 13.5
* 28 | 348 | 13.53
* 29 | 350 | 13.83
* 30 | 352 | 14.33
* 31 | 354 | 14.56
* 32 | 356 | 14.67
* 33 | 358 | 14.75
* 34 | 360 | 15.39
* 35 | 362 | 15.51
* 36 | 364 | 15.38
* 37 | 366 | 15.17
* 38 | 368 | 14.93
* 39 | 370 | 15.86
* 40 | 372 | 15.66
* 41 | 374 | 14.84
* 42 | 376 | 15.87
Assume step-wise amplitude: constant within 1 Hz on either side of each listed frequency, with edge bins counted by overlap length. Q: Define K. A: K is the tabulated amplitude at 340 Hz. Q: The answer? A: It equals 12.85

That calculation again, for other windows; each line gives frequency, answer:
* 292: 12.57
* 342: 12.8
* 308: 9.208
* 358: 14.75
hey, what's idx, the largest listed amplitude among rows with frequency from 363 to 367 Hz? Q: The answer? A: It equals 15.38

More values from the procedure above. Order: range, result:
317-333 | 13.19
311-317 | 8.364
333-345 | 13.26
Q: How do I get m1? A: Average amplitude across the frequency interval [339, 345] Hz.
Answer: 13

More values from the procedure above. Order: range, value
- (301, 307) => 10.5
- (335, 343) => 12.8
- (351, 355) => 14.4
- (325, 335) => 12.8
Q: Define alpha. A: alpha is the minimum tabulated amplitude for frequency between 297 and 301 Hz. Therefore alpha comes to 11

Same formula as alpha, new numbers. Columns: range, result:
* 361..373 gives 14.93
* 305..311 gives 8.771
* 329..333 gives 12.83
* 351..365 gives 14.33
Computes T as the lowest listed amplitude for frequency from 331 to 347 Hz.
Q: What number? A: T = 12.63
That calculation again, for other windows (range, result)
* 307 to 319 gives 7.934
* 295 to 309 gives 9.208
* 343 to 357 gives 13.26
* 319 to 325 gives 9.018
